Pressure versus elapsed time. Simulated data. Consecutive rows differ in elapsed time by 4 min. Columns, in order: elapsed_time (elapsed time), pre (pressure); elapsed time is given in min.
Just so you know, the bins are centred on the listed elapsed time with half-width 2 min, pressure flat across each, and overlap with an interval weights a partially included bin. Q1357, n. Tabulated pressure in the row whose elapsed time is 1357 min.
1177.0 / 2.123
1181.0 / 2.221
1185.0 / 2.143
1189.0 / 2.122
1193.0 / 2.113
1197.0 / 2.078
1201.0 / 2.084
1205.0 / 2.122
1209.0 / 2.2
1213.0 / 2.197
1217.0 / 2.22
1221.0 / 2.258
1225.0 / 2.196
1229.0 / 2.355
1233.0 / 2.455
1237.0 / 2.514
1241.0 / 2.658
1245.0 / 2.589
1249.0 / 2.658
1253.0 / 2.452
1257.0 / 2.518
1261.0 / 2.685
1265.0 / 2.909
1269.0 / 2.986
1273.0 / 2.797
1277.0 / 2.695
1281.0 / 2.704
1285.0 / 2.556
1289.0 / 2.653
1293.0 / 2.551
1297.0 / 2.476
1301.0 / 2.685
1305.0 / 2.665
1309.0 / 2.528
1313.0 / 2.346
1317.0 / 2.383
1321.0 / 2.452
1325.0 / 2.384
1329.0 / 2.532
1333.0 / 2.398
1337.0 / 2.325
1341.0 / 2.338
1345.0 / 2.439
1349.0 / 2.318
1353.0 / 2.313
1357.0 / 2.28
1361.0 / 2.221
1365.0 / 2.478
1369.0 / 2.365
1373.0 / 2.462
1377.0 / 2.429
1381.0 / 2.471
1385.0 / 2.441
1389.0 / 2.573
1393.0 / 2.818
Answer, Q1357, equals 2.28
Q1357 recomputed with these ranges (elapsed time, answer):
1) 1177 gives 2.123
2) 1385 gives 2.441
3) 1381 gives 2.471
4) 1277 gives 2.695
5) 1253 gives 2.452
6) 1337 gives 2.325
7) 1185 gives 2.143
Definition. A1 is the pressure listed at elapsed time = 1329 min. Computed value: 2.532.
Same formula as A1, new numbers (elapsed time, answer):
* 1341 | 2.338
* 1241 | 2.658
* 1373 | 2.462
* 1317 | 2.383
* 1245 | 2.589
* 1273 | 2.797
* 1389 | 2.573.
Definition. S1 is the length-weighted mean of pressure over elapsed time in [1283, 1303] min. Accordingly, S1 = 2.58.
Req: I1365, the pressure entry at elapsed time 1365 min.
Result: 2.478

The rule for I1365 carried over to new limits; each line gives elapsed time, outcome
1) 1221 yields 2.258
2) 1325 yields 2.384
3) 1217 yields 2.22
